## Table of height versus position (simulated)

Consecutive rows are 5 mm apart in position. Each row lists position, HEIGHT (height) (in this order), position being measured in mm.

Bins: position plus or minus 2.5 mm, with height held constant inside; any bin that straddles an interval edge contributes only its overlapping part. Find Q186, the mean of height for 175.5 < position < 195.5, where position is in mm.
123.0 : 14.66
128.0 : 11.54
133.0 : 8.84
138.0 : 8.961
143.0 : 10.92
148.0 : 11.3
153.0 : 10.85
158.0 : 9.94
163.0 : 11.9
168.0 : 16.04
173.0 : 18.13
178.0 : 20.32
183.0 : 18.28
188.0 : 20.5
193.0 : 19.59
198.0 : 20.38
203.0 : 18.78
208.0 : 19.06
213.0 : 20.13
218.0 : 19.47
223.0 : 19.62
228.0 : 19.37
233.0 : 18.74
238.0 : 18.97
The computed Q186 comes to 19.7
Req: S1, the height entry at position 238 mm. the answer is 18.97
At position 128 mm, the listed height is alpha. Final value 11.54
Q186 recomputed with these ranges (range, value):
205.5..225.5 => 19.6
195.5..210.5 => 19.4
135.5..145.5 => 9.94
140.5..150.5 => 11.1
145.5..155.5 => 11.1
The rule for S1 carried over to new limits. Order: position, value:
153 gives 10.85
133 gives 8.84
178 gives 20.32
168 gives 16.04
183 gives 18.28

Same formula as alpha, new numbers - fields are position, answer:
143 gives 10.92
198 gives 20.38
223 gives 19.62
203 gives 18.78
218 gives 19.47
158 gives 9.94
